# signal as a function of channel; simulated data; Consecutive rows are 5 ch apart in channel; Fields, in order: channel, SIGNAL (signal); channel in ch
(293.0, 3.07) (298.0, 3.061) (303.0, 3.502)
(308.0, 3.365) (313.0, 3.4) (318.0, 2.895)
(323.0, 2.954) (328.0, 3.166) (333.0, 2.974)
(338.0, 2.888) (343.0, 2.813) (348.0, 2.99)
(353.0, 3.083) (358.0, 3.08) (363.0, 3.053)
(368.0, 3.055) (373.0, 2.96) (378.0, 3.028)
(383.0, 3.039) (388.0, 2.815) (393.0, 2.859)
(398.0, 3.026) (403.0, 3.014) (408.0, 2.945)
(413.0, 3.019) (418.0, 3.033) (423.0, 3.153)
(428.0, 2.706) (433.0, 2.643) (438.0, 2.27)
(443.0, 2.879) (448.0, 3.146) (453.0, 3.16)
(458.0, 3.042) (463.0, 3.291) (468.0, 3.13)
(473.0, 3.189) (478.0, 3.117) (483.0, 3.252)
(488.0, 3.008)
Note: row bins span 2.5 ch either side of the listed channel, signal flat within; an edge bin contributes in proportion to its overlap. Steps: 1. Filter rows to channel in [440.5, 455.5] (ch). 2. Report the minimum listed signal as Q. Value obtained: 2.879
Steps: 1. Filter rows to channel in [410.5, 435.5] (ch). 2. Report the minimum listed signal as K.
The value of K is 2.643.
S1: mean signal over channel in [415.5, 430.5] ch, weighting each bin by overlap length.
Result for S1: 2.96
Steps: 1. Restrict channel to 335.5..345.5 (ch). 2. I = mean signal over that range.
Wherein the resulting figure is 2.85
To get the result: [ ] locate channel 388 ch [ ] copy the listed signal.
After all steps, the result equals 2.815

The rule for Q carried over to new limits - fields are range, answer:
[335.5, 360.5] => 2.813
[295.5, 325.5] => 2.895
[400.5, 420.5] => 2.945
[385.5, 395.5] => 2.815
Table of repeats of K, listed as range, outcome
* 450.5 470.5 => 3.042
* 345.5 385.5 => 2.96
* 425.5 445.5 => 2.27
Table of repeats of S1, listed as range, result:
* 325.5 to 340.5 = 3.01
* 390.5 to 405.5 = 2.97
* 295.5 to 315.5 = 3.33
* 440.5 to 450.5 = 3.01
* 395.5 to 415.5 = 3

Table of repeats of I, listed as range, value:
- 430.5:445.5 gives 2.6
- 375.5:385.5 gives 3.03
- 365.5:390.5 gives 2.98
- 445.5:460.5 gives 3.12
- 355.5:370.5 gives 3.06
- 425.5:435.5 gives 2.67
